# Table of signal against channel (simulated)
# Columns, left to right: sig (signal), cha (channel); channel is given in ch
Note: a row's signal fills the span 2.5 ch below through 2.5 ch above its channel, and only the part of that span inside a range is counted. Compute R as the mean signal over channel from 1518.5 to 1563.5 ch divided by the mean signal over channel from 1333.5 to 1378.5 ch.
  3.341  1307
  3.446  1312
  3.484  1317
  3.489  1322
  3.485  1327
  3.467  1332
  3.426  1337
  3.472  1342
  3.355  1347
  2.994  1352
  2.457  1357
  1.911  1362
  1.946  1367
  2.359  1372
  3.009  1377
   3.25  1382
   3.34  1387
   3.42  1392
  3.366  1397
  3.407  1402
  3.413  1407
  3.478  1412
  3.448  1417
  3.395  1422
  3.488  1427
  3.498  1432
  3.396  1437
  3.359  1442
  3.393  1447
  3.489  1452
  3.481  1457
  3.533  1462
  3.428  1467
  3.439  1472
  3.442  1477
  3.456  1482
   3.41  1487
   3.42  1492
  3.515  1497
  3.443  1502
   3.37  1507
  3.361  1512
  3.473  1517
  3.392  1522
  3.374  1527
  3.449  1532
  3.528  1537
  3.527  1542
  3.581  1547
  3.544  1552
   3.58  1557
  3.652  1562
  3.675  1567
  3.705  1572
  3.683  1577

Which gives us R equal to 1.26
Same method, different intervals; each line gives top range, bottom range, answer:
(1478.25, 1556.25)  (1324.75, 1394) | 1.16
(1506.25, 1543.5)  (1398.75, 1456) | 1.00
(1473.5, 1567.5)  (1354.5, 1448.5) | 1.12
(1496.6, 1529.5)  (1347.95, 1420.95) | 1.14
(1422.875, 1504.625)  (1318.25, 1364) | 1.10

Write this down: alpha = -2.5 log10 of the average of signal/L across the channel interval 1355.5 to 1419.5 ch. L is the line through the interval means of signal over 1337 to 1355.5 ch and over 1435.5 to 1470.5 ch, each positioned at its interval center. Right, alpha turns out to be 0.12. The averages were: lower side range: 3.25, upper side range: 3.44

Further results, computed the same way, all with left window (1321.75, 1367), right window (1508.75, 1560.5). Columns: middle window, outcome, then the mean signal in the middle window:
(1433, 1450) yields -0.04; 3.4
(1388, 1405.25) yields -0.08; 3.39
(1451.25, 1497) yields -0.04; 3.46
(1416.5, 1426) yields -0.07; 3.43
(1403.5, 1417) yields -0.08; 3.44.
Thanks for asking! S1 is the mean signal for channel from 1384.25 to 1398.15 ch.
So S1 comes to 3.37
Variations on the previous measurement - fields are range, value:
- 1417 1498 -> 3.45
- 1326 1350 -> 3.43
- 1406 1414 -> 3.45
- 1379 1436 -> 3.41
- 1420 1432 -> 3.46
